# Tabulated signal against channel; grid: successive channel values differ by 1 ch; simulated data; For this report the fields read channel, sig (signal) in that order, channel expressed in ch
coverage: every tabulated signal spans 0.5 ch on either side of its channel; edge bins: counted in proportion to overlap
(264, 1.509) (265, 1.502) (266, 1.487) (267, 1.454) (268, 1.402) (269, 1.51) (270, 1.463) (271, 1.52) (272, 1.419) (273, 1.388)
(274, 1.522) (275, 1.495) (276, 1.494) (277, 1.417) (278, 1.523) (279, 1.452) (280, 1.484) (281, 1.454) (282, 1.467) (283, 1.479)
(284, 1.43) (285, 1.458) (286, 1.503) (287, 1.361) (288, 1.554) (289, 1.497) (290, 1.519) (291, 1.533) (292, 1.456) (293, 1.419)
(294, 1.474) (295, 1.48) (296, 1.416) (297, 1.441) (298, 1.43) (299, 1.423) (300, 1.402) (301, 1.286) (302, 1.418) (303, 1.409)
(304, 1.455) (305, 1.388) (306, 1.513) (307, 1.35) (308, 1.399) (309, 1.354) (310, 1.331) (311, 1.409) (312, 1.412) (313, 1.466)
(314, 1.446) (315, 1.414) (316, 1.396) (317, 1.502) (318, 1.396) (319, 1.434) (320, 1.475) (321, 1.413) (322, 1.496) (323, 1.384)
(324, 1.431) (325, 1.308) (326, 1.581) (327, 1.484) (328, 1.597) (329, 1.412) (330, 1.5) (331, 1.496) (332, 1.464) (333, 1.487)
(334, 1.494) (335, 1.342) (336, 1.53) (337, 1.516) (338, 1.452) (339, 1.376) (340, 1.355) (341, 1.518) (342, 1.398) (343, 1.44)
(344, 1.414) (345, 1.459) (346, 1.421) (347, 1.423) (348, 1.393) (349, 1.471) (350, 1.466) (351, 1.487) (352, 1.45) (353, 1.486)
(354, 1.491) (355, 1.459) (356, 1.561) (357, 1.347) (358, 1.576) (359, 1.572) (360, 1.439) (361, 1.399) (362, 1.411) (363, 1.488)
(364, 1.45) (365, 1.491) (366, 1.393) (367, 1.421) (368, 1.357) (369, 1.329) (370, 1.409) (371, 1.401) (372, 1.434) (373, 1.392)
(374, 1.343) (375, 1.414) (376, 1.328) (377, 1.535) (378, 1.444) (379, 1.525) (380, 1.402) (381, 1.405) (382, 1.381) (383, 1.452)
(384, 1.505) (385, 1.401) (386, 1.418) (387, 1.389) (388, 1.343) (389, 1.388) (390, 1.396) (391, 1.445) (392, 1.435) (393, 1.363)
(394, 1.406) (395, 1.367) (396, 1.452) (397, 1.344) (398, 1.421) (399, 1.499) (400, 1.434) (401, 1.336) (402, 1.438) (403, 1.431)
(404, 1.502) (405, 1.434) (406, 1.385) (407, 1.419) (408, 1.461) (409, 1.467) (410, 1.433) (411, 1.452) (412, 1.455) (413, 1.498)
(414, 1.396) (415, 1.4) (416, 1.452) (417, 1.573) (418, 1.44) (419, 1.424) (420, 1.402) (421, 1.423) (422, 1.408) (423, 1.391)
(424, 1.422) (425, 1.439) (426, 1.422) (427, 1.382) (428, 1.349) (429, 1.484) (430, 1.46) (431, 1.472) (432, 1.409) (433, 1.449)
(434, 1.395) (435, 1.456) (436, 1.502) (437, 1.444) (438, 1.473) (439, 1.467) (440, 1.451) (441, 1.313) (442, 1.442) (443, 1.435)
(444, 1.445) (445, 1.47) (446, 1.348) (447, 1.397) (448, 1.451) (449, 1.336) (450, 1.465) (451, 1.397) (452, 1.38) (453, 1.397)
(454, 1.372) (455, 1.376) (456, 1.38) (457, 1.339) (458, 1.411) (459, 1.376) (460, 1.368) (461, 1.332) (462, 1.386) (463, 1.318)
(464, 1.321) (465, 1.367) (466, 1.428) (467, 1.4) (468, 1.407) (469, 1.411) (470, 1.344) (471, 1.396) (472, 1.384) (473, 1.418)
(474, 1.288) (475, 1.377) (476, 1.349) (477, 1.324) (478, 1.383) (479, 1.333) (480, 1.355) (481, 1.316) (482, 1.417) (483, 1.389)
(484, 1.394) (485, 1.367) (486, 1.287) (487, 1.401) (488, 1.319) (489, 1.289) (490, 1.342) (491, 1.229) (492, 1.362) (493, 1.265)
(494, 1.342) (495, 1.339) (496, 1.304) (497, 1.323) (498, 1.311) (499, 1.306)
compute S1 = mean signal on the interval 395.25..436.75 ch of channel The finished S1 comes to 1.43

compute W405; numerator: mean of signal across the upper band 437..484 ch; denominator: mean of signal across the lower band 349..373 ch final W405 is 0.96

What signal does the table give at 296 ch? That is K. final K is 1.416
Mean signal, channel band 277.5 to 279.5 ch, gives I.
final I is 1.49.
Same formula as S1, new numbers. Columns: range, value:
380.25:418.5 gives 1.43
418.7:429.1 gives 1.41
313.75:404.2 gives 1.44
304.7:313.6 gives 1.4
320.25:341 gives 1.46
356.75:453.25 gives 1.43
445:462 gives 1.39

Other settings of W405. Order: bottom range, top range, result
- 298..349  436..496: 0.96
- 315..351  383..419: 0.99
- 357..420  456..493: 0.95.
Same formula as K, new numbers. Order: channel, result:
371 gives 1.401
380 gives 1.402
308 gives 1.399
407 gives 1.419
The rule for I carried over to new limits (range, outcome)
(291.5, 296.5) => 1.45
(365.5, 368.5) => 1.39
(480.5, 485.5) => 1.38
